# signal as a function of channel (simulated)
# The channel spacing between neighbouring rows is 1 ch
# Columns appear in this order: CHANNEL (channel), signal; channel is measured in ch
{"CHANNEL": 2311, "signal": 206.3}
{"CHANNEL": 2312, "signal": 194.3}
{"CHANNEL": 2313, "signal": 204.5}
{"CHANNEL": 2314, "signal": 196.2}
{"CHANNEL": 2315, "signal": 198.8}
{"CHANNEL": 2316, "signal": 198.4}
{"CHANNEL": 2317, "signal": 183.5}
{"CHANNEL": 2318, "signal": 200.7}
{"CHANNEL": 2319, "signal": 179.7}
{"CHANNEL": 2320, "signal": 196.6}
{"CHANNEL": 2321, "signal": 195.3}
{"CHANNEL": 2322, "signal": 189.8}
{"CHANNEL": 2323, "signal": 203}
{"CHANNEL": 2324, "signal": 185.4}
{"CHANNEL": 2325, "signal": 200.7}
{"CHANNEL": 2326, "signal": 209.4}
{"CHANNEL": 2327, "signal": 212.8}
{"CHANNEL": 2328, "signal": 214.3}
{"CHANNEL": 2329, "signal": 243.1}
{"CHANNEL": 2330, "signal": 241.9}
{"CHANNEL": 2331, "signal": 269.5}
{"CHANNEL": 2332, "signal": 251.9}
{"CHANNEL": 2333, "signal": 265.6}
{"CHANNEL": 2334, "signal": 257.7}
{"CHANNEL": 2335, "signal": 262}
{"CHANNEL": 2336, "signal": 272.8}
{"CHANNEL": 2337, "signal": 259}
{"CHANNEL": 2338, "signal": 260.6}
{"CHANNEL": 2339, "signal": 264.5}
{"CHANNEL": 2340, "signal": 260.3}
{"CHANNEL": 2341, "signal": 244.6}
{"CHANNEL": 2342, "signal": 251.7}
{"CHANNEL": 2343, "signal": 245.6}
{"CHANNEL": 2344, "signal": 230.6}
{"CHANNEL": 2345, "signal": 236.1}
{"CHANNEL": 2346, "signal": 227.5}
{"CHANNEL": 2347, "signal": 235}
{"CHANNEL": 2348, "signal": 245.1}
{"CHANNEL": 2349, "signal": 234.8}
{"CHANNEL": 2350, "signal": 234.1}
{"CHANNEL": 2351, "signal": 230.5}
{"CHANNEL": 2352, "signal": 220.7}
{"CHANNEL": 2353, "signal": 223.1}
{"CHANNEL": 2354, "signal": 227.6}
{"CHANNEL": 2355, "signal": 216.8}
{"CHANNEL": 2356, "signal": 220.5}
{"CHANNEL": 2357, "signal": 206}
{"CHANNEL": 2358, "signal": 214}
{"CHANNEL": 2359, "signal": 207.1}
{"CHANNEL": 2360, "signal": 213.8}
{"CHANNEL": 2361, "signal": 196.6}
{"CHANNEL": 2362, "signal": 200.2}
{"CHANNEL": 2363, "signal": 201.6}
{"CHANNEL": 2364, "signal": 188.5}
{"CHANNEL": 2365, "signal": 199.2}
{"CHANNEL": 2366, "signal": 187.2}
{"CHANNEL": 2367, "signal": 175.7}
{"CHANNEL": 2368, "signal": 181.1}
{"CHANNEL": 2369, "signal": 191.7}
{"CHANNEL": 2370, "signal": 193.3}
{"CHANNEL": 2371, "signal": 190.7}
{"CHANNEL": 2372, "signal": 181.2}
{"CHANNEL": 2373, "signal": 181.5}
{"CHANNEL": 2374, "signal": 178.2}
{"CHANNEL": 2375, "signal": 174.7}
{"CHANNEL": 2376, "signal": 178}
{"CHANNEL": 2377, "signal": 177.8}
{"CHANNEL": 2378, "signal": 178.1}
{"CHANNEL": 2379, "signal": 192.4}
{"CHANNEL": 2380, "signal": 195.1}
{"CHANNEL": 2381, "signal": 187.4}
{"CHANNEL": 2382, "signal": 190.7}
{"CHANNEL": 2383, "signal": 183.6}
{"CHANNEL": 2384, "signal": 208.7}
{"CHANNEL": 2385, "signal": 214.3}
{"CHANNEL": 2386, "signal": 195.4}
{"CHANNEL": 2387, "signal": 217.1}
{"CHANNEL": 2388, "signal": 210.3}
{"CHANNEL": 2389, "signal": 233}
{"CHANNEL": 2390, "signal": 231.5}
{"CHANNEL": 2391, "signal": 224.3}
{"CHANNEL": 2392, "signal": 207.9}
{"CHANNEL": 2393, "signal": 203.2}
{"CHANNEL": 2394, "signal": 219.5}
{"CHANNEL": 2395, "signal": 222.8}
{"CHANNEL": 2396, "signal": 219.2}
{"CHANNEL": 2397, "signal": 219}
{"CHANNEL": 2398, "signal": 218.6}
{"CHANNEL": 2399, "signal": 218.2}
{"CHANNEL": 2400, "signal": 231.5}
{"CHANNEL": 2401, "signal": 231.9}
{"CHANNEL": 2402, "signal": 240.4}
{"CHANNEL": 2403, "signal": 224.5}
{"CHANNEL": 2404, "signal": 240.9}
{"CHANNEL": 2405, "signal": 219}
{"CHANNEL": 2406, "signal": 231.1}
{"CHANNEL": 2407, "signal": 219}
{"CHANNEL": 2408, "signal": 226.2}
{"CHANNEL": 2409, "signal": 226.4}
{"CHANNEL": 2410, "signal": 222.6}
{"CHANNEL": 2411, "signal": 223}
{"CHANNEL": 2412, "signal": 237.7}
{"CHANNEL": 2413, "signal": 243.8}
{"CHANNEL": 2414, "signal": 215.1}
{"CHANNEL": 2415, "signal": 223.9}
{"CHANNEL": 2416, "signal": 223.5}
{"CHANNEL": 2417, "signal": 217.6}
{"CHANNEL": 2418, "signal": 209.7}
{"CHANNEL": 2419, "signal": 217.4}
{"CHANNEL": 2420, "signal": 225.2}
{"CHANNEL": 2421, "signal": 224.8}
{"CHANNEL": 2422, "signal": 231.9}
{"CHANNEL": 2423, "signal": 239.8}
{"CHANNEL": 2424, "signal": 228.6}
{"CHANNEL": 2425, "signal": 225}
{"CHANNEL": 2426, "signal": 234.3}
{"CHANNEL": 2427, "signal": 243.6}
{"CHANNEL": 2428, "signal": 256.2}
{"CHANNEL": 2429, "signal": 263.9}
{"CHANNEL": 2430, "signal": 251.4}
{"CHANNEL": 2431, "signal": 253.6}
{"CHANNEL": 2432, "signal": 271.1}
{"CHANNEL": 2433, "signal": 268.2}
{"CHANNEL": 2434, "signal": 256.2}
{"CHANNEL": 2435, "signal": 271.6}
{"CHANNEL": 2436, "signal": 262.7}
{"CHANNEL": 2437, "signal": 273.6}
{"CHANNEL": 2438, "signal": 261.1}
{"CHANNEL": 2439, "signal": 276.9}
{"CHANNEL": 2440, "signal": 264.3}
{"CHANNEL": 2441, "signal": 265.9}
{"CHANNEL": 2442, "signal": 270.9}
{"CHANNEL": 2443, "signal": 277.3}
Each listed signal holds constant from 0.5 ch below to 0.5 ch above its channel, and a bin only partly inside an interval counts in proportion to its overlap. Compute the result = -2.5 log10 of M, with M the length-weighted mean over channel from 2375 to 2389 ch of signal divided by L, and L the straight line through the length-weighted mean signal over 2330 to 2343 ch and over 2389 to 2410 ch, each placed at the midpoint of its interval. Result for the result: 0.19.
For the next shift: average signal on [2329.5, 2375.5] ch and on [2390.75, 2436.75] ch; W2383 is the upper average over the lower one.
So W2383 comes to 1.04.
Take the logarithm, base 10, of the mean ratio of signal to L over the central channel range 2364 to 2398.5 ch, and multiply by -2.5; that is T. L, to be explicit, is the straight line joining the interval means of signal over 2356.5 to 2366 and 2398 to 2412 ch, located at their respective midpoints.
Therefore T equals 0.08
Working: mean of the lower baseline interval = 202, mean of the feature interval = 199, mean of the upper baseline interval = 227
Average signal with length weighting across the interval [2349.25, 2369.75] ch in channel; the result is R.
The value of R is 207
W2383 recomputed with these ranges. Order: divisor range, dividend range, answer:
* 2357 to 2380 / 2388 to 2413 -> 1.18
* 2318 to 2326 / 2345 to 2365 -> 1.12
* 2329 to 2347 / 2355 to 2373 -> 0.78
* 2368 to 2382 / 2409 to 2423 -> 1.22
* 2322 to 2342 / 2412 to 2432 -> 0.98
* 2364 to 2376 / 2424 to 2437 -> 1.38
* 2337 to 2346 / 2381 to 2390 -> 0.83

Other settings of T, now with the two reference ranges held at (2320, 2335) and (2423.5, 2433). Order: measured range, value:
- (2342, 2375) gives 0.107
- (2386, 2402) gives 0.095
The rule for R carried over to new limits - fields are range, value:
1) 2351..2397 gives 202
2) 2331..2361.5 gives 238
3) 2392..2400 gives 218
